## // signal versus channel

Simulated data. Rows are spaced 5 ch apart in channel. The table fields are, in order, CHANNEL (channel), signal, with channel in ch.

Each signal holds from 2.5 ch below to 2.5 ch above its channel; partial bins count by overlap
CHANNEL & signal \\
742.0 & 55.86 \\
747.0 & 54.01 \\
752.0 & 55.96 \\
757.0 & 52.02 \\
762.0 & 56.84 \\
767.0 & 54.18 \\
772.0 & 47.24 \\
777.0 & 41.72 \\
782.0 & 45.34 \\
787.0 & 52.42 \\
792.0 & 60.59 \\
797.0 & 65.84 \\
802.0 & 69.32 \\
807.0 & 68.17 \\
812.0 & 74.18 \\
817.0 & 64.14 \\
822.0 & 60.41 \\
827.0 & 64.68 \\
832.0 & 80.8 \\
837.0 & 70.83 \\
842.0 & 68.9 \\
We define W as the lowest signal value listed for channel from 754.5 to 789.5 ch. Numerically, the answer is 41.72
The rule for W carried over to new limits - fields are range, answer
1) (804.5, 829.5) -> 60.41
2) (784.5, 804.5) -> 52.42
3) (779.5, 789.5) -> 45.34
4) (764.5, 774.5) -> 47.24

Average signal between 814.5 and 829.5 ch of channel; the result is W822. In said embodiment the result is 63.1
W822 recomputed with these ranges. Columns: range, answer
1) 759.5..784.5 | 49.1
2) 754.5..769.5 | 54.3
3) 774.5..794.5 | 50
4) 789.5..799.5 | 63.2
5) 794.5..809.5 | 67.8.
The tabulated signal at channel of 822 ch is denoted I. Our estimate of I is 60.41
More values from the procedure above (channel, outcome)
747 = 54.01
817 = 64.14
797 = 65.84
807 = 68.17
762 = 56.84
